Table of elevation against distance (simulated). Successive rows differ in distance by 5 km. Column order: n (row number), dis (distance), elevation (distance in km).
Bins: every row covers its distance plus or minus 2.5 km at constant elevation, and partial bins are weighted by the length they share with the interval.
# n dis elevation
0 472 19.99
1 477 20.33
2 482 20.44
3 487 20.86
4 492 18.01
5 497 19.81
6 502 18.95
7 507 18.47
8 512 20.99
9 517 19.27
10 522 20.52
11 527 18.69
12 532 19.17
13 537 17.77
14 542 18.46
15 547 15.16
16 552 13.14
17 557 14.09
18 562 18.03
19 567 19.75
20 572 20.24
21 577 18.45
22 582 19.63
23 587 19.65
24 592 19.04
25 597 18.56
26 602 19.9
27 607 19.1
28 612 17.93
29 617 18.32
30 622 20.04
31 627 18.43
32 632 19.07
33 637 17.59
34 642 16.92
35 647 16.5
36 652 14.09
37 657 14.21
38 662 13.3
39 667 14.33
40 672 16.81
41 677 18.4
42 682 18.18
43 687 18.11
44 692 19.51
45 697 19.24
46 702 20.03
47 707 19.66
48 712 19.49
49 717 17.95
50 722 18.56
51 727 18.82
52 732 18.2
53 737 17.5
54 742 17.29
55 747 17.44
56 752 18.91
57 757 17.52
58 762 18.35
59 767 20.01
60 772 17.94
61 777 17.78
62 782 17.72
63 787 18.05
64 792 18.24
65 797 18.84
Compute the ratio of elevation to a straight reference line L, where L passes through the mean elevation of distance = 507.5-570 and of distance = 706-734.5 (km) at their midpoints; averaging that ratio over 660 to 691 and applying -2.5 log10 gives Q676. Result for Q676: 0.11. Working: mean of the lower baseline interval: 18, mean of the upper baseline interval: 18.7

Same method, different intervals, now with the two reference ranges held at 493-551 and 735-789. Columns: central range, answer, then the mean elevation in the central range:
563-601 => -0.045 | 19.3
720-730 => -0.031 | 18.7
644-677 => 0.204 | 15.2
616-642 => -0.009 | 18.5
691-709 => -0.081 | 19.6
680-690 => 0.002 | 18.2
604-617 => -0.005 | 18.5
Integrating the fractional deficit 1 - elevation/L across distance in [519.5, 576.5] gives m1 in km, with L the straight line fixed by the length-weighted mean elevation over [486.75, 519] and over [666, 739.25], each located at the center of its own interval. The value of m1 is 4.2 km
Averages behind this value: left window 19.4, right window 18.4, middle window 17.8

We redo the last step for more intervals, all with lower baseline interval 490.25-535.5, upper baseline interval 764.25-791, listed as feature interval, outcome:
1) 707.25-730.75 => -0.3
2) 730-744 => 0.6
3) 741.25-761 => 0.6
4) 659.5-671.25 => 2.8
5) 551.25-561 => 2.4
